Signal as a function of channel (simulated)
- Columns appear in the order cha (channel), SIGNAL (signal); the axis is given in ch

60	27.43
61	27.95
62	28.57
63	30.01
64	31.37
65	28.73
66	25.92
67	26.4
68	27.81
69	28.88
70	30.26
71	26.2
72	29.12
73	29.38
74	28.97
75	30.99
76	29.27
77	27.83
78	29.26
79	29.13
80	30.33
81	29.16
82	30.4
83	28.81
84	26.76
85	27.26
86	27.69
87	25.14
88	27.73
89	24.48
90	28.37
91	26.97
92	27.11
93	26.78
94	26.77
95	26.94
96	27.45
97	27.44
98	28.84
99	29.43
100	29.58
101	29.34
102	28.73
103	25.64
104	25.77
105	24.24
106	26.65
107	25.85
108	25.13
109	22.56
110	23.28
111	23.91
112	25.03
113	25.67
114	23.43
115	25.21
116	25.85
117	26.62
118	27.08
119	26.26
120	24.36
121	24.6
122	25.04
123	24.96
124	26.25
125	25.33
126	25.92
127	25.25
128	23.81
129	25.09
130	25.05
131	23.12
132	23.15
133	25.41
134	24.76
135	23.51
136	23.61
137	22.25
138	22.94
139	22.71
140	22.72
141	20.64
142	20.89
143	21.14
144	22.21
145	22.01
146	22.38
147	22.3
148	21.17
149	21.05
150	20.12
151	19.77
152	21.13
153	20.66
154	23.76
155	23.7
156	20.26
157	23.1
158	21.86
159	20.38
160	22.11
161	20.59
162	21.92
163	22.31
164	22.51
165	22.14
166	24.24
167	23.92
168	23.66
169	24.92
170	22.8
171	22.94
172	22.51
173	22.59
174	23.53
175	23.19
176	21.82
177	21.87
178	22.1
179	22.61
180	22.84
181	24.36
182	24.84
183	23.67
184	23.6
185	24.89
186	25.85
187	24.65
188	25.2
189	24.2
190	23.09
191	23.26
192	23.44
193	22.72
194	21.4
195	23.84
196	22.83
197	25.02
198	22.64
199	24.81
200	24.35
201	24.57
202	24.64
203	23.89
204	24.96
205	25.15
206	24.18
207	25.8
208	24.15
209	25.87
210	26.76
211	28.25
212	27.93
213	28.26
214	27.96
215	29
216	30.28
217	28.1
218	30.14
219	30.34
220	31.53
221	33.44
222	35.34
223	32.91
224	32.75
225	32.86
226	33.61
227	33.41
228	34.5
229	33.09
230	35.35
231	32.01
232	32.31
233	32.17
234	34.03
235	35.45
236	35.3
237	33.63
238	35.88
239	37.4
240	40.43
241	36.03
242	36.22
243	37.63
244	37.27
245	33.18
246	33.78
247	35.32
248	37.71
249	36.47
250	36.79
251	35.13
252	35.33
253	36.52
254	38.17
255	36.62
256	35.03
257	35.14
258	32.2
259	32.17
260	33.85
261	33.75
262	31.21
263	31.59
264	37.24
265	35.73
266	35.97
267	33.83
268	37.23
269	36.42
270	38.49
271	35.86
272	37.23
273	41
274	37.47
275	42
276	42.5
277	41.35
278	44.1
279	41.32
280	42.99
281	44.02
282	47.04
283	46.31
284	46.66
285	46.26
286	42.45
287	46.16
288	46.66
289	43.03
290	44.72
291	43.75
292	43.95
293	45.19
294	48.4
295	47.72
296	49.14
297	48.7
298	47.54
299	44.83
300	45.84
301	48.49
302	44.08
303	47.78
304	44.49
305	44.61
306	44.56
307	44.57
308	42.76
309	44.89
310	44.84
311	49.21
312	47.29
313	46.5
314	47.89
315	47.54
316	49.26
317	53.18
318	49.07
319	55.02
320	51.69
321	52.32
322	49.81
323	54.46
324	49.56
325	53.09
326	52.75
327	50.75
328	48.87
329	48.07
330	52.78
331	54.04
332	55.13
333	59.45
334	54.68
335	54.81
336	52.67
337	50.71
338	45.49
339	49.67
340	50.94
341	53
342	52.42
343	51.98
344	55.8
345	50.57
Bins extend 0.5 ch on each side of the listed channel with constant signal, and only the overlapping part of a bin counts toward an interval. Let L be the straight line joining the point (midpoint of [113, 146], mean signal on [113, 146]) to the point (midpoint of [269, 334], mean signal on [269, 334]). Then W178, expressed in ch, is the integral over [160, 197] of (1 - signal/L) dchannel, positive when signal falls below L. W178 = 8.8 ch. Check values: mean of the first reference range 24.1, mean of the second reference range 46.7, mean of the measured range 23.3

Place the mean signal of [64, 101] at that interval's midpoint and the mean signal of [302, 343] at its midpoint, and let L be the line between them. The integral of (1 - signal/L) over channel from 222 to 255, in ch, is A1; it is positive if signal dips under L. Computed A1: 5.6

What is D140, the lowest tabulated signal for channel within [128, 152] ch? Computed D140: 19.77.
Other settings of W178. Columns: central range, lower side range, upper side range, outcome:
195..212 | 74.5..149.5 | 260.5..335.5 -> 5.0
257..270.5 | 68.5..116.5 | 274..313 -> 2.5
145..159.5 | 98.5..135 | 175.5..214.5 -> 2.0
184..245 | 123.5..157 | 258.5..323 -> 7.5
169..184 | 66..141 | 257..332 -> 4.6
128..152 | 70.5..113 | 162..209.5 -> 2.8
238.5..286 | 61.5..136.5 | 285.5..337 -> 6.3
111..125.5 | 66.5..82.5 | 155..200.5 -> 0.6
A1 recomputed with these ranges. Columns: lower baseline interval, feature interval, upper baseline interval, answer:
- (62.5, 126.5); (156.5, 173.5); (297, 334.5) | 5.7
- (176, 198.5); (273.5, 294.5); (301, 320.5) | -0.9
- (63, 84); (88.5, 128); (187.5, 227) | 3.2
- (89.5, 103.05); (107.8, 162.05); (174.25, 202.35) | 5.8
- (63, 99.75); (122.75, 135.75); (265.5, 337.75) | 3.0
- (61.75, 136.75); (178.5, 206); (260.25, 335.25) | 8.9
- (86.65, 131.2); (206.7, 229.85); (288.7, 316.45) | 4.3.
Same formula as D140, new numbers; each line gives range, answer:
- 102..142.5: 20.64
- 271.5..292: 37.23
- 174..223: 21.4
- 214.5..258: 28.1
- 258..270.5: 31.21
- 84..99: 24.48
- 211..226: 27.93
